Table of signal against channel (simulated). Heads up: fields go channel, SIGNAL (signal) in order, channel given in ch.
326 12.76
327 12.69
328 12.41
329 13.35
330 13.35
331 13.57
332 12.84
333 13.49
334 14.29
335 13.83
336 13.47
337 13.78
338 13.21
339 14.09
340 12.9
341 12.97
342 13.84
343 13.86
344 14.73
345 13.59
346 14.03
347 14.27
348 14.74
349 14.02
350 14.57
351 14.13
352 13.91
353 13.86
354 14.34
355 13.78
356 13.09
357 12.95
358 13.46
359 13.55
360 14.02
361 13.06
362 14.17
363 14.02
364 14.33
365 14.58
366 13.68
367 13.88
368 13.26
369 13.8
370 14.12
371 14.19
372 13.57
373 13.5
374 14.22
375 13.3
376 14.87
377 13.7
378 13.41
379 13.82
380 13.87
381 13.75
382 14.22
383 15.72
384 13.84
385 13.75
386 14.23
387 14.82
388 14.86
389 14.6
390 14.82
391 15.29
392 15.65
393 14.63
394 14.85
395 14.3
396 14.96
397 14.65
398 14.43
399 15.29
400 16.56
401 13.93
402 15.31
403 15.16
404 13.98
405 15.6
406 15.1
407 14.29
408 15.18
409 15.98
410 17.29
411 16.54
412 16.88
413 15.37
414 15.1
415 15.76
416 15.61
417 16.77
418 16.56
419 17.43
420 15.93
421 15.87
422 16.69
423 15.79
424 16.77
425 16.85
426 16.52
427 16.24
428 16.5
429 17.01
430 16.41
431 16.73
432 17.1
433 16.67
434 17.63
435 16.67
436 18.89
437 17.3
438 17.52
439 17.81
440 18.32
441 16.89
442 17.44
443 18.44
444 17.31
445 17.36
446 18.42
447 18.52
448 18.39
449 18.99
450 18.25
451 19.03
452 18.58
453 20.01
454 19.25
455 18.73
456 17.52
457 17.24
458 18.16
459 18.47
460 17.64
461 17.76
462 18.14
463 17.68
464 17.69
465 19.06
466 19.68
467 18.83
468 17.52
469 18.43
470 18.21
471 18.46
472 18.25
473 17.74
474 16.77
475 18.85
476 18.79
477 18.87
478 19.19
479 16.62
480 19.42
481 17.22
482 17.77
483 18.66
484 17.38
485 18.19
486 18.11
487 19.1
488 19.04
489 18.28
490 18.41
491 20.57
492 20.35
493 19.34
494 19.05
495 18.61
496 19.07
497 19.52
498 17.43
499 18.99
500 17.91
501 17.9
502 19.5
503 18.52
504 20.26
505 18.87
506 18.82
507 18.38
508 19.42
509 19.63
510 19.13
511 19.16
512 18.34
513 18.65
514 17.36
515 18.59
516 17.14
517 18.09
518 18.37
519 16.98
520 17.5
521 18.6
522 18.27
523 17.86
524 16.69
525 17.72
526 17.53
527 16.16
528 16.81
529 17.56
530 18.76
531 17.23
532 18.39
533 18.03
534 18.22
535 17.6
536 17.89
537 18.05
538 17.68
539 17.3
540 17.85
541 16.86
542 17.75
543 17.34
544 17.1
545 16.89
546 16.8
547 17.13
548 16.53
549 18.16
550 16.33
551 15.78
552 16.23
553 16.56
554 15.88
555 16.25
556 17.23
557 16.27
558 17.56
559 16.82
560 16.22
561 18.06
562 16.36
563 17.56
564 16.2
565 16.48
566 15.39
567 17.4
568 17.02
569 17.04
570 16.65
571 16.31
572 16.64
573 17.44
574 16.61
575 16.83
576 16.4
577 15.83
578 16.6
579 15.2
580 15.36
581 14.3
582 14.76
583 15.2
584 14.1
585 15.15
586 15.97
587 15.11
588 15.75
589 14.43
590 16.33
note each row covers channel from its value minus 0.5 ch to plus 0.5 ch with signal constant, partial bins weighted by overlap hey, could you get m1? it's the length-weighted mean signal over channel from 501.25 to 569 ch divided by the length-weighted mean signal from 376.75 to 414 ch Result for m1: 1.18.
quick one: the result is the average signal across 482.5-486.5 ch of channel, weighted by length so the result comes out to 18.1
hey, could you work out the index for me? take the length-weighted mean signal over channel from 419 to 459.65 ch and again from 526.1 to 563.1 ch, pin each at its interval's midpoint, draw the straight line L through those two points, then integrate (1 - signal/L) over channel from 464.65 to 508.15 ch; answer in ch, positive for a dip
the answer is -3.1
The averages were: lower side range 17.6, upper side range 17.2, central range 18.6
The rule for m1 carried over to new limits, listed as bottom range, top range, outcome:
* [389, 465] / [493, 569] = 1.06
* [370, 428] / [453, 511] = 1.23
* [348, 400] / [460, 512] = 1.31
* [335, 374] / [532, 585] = 1.21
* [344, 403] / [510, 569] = 1.22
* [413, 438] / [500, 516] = 1.13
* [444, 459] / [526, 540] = 0.96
